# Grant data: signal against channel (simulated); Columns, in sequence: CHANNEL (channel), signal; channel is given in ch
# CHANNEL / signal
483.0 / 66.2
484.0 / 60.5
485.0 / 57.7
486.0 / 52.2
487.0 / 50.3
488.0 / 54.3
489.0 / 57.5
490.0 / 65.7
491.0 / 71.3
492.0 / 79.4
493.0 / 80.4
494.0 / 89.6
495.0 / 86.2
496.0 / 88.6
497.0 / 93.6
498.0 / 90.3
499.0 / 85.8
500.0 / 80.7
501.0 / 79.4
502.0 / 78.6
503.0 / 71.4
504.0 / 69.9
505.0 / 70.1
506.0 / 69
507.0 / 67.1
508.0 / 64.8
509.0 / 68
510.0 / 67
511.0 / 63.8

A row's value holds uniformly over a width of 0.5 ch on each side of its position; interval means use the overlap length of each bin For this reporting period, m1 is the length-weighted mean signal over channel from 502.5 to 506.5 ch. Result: 70.1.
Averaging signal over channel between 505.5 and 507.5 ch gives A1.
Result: 68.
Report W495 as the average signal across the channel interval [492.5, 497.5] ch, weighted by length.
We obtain 87.7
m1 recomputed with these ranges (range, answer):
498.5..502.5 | 81.1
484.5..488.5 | 53.6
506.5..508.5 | 65.9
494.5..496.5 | 87.4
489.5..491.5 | 68.5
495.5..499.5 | 89.6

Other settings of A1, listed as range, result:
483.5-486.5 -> 56.8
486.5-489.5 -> 54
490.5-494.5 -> 80.2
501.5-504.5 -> 73.3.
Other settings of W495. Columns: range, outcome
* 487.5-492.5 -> 65.6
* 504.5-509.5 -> 67.8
